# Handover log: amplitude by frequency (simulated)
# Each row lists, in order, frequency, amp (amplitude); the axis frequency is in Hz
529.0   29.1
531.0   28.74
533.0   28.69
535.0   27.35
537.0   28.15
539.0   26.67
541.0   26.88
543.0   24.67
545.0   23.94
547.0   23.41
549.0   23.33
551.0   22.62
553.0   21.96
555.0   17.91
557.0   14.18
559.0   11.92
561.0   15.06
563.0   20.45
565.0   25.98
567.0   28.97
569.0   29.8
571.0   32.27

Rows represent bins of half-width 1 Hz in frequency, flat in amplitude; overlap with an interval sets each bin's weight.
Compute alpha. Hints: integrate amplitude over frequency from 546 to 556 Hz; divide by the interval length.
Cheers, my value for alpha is 21.8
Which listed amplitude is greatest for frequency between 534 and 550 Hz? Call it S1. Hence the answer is 28.15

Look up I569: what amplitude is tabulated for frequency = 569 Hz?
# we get 29.8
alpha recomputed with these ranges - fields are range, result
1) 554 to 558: 16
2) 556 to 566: 17.5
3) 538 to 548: 25.1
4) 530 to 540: 27.9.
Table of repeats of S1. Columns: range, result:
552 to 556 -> 21.96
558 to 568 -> 28.97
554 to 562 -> 17.91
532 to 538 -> 28.69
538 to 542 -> 26.88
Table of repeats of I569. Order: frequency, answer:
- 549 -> 23.33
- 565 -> 25.98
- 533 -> 28.69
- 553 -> 21.96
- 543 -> 24.67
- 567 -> 28.97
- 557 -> 14.18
